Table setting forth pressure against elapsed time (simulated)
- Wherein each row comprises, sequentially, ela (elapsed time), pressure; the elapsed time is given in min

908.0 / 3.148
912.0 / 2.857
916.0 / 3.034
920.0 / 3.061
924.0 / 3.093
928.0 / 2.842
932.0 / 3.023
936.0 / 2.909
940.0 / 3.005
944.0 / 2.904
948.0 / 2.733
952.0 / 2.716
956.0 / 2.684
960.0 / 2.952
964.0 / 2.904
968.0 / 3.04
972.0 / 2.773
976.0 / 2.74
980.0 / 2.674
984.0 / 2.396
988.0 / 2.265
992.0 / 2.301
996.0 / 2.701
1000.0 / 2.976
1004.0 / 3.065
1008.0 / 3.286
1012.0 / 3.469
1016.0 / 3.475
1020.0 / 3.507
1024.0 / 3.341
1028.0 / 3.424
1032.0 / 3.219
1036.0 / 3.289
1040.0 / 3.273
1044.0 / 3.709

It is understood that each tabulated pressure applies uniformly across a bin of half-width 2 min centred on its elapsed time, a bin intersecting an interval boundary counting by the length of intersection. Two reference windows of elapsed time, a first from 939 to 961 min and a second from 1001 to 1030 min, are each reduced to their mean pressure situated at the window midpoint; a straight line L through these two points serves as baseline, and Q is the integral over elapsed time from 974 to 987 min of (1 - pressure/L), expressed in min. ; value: 2.1 min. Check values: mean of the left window 2.82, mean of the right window 3.35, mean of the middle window 2.58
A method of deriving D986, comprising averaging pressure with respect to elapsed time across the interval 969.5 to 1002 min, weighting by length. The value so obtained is 2.61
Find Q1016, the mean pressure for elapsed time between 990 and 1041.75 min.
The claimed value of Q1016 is 3.18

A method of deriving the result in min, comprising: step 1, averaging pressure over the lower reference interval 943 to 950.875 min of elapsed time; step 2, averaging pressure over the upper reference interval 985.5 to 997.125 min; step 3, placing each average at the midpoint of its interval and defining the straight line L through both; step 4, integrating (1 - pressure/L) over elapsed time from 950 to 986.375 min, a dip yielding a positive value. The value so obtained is -2.1 min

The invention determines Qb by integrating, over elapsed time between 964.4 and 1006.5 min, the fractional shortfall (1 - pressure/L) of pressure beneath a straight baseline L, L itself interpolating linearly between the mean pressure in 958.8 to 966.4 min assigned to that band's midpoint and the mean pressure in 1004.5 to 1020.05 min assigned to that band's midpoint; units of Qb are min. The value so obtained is 5.8 min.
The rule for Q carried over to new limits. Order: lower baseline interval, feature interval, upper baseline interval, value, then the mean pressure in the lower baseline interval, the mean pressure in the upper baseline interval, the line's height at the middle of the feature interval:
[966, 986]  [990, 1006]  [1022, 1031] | 1.32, 2.72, 3.36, 3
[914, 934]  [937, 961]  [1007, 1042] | 2.08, 3.01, 3.37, 3.1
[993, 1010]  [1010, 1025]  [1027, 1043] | -1.54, 2.97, 3.32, 3.13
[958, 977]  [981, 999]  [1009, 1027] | 3.87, 2.89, 3.44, 3.13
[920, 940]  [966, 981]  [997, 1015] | 1.37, 2.98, 3.19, 3.1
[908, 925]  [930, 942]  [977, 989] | -0.48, 3.02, 2.48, 2.86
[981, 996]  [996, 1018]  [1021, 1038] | -3.01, 2.39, 3.33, 2.82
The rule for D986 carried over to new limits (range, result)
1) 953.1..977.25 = 2.85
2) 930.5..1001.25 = 2.76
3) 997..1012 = 3.13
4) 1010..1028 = 3.45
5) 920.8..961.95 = 2.89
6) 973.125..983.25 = 2.67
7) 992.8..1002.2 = 2.77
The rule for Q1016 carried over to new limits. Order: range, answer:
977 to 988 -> 2.5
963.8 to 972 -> 2.94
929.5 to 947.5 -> 2.94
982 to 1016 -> 2.85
